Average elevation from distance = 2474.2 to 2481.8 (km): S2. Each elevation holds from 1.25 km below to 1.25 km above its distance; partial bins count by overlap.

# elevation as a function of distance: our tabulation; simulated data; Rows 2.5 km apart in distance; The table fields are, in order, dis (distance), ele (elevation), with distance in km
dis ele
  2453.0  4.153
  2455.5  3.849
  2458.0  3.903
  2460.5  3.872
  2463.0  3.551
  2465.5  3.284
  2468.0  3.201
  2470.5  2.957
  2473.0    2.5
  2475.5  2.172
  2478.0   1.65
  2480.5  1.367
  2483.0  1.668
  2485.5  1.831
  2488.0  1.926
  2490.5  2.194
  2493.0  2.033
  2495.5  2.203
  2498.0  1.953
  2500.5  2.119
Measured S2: 1.73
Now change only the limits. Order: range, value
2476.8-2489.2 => 1.69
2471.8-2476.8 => 2.33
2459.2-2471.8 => 3.37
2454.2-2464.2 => 3.8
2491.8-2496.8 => 2.12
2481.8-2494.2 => 1.93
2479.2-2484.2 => 1.52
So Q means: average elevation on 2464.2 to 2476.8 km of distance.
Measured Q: 2.82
